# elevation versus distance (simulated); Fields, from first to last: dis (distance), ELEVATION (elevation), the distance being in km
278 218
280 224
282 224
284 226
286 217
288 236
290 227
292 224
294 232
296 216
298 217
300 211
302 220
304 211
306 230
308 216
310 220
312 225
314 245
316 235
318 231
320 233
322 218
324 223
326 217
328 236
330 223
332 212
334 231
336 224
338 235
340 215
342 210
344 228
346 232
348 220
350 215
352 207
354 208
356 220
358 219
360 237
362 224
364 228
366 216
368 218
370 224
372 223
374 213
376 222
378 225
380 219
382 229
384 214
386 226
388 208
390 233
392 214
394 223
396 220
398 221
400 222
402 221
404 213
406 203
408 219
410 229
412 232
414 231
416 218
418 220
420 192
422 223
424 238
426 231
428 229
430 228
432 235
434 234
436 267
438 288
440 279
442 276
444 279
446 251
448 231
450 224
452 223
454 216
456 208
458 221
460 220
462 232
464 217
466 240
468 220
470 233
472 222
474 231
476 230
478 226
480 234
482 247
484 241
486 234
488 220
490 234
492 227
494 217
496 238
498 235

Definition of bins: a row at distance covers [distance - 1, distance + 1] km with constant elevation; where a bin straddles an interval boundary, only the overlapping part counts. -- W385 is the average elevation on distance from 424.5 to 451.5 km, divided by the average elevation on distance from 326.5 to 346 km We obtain 1.11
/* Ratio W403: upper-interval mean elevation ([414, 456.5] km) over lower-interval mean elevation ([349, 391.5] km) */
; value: 1.1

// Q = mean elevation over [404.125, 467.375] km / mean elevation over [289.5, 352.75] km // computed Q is 1.0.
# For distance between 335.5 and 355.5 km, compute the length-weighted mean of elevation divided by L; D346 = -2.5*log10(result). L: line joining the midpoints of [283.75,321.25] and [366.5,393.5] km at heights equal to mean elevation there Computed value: 0.015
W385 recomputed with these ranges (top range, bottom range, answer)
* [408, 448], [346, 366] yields 1.09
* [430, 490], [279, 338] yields 1.06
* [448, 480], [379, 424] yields 1.02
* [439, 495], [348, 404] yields 1.06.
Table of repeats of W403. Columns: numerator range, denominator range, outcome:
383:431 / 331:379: 1.00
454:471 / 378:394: 1.01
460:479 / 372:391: 1.03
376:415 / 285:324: 0.99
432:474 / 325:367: 1.08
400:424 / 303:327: 0.97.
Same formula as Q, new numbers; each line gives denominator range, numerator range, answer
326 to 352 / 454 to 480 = 1.01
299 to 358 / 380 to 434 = 1.00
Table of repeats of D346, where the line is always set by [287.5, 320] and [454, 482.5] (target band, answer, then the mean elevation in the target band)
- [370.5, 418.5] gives 0.02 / 221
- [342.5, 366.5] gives 0.02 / 221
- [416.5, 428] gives 0.02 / 221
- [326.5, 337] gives 0.00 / 225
